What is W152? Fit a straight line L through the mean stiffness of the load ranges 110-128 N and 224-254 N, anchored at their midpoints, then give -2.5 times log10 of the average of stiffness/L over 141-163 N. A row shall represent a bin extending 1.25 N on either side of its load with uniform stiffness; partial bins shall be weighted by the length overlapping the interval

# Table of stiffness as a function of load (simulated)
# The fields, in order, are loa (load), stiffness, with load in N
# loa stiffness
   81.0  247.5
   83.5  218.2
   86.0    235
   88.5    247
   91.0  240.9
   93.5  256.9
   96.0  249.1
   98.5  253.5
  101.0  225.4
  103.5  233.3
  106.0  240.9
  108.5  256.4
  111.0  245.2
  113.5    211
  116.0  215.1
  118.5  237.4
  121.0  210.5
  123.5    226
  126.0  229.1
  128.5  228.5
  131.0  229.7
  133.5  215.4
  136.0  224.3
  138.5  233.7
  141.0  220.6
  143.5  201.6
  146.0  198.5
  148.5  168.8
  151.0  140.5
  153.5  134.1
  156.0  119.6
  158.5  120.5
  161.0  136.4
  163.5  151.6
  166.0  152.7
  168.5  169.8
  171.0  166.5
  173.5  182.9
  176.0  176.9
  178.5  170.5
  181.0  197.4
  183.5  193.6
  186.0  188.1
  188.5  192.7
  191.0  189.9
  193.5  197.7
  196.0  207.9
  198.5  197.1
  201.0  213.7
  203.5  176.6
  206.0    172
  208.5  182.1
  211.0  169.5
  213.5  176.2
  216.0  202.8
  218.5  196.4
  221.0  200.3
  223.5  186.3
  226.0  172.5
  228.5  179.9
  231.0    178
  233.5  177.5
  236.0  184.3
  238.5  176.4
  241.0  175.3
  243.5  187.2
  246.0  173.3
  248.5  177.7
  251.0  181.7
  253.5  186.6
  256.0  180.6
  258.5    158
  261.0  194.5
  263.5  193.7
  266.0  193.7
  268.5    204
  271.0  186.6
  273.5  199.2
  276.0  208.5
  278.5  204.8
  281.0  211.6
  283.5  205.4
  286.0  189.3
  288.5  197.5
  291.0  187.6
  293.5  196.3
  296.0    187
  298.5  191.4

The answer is 0.33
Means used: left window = 225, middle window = 156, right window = 179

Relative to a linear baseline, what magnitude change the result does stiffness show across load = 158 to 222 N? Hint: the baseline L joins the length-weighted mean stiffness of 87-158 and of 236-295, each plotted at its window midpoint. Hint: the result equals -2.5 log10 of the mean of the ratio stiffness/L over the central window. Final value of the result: 0.13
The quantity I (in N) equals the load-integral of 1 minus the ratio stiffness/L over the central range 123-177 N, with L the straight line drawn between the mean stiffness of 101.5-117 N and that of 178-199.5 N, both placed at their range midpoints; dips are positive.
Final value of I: 7.9 N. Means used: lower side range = 234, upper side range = 193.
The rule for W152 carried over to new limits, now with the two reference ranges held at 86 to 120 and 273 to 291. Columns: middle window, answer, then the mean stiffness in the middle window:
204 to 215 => 0.23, 176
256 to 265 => 0.13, 182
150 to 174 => 0.47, 146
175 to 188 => 0.20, 186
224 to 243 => 0.19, 178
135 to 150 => 0.12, 207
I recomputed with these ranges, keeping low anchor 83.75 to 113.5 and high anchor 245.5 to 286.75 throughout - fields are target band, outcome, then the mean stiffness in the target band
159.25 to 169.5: 3.3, 151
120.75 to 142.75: 0.7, 224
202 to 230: 3.1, 183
